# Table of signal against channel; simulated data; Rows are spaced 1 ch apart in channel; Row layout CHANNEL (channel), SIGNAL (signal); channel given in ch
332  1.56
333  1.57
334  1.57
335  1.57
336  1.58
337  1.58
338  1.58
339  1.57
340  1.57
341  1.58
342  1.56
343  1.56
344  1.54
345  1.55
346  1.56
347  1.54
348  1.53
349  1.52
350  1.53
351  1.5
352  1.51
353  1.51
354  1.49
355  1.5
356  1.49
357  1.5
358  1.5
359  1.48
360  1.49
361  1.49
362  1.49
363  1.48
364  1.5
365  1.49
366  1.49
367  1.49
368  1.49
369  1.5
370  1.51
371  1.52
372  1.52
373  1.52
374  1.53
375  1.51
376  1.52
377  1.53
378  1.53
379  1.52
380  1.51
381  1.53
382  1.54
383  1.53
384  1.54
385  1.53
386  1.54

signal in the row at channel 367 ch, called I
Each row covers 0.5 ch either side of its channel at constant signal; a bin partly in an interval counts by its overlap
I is 1.49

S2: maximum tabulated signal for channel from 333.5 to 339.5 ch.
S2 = 1.58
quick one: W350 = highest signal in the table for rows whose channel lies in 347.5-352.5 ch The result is 1.53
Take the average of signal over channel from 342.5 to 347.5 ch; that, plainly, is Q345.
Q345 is 1.55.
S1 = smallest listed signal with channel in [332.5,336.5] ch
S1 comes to 1.57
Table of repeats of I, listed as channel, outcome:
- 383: 1.53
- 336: 1.58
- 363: 1.48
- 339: 1.57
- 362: 1.49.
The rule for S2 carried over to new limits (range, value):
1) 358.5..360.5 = 1.49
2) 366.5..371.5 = 1.52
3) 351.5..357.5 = 1.51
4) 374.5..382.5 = 1.54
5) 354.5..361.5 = 1.5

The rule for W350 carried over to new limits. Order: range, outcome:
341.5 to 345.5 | 1.56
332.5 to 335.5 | 1.57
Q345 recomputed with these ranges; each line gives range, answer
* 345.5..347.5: 1.55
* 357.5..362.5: 1.49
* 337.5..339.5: 1.58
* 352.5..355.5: 1.5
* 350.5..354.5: 1.5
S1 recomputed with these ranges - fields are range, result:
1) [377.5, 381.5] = 1.51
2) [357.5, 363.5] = 1.48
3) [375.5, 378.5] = 1.52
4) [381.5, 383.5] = 1.53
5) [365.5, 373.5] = 1.49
